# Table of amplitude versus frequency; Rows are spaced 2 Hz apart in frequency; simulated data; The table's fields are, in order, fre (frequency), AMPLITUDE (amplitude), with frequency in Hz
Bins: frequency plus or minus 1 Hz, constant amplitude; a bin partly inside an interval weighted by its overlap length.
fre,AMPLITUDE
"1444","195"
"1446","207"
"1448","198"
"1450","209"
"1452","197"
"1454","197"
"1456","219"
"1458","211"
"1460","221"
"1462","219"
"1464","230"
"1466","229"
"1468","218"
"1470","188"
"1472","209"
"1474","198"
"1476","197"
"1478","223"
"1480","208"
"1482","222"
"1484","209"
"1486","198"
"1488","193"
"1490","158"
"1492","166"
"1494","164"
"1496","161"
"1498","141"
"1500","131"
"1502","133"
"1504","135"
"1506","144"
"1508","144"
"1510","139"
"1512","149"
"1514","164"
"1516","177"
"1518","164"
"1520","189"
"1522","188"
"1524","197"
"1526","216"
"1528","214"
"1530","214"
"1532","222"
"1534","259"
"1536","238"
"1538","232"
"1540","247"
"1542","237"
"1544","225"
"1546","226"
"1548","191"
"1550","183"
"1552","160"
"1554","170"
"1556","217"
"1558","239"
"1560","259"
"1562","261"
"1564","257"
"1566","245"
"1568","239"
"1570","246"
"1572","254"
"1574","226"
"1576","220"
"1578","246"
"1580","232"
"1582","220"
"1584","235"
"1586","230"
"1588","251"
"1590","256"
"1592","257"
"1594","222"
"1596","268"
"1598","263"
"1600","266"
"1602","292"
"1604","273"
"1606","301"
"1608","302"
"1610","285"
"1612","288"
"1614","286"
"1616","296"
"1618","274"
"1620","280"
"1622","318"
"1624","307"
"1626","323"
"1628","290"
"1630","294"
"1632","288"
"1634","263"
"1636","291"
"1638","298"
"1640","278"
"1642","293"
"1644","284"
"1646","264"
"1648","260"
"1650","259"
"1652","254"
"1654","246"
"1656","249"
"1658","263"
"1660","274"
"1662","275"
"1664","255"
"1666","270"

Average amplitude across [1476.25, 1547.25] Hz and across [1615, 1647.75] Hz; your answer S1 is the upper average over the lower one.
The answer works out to 1.53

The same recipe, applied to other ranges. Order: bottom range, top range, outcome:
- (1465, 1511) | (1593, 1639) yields 1.60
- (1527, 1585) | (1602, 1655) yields 1.25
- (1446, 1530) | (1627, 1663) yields 1.46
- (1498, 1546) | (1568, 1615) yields 1.36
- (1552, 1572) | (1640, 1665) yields 1.13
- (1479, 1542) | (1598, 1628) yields 1.57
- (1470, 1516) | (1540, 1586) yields 1.32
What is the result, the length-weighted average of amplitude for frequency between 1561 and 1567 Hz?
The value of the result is 254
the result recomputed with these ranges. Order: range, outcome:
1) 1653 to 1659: 253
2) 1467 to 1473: 205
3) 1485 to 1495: 176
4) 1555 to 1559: 228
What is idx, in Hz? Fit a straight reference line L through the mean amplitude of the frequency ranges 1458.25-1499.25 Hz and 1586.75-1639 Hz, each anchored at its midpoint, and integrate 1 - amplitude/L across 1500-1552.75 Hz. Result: 8.7 Hz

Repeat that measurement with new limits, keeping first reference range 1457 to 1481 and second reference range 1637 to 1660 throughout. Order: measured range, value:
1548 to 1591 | 2.5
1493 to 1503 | 3.4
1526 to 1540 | 0.1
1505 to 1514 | 3.2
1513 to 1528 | 2.7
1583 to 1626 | -3.4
